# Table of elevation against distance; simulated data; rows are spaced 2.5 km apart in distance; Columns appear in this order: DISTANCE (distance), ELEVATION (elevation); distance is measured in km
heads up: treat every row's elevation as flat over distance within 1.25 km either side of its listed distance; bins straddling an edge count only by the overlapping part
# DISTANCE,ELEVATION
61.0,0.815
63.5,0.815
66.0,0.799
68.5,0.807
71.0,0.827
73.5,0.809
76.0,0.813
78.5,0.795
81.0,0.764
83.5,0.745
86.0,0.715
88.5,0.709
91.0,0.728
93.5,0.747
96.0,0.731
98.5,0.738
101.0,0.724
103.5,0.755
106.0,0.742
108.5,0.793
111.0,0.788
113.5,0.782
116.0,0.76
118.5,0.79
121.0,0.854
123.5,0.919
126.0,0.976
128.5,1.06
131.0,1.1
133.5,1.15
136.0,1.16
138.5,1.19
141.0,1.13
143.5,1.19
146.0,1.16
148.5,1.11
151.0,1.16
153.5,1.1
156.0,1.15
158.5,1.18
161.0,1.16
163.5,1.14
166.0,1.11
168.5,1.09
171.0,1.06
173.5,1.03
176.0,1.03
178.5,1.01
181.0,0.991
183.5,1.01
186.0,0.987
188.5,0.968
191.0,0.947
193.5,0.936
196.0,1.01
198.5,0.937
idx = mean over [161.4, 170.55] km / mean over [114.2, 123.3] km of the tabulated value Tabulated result 1.4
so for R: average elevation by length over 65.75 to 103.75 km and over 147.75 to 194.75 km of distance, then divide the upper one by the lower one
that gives 1.39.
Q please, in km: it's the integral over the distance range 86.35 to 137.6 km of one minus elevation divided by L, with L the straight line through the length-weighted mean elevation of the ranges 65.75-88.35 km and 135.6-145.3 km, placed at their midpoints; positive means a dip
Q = 7.7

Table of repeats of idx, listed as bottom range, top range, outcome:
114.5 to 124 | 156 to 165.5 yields 1.40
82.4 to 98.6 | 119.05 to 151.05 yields 1.48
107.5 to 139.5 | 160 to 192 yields 1.10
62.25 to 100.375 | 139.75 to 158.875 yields 1.49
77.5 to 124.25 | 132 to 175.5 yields 1.48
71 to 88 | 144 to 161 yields 1.48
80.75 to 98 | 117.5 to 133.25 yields 1.32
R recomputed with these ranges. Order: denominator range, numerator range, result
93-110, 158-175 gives 1.48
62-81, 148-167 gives 1.41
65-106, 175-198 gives 1.29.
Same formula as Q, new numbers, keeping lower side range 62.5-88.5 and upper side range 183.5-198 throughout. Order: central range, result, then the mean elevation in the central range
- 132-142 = -3.08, 1.16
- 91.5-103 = 1.18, 0.736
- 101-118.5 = 1.50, 0.768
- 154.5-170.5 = -3.61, 1.13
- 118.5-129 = -0.75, 0.925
